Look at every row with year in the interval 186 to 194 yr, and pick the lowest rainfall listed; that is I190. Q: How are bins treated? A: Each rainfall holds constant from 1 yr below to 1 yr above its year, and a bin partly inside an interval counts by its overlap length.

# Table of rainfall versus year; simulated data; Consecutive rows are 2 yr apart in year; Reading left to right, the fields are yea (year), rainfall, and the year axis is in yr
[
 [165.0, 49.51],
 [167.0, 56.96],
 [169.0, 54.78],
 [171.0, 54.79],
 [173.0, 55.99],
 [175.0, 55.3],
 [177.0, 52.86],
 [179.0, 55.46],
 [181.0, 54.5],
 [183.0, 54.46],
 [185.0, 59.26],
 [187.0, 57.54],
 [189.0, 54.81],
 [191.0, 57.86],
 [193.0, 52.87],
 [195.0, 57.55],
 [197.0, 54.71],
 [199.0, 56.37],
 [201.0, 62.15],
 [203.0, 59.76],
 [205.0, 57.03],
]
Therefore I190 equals 52.87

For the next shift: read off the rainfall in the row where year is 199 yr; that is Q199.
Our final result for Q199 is 56.37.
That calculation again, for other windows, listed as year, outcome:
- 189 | 54.81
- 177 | 52.86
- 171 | 54.79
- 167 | 56.96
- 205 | 57.03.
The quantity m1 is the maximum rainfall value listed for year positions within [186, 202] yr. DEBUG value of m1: 62.15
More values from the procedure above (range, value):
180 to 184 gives 54.5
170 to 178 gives 55.99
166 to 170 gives 56.96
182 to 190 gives 59.26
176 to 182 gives 55.46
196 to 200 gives 56.37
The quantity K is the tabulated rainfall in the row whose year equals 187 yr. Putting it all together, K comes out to 57.54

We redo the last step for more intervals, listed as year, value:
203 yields 59.76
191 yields 57.86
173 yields 55.99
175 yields 55.3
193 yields 52.87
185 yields 59.26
